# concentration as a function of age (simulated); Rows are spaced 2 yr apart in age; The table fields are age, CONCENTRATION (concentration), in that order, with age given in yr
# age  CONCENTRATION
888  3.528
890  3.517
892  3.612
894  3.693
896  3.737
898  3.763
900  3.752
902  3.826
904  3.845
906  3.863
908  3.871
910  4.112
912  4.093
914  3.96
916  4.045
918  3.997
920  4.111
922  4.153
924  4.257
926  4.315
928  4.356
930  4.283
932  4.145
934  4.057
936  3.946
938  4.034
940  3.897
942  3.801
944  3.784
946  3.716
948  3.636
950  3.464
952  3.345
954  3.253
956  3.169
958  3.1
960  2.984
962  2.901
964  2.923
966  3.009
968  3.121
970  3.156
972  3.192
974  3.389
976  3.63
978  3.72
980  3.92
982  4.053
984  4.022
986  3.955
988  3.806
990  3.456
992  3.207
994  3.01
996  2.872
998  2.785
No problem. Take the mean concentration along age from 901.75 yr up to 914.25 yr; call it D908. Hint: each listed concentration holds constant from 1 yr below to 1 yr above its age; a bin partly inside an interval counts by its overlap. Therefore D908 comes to 3.94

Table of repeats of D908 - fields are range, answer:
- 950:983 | 3.31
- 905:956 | 3.92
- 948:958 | 3.32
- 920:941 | 4.14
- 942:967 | 3.29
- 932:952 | 3.81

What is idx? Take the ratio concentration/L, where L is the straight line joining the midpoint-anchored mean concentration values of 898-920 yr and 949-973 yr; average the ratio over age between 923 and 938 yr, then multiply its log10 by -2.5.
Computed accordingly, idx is -0.16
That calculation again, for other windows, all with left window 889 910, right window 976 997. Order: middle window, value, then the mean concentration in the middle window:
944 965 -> 0.12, 3.27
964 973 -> 0.17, 3.1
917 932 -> -0.13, 4.21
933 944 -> -0.07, 3.93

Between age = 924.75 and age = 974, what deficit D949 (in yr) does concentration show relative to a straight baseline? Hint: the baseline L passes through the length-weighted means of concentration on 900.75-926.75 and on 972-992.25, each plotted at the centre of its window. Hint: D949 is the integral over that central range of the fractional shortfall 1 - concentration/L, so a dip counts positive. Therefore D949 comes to 3.9 yr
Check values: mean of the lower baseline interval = 4.03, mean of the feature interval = 3.57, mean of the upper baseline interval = 3.71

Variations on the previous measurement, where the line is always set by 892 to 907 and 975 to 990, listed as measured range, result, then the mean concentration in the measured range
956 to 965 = 1.95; 3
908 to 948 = -2.58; 4.04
